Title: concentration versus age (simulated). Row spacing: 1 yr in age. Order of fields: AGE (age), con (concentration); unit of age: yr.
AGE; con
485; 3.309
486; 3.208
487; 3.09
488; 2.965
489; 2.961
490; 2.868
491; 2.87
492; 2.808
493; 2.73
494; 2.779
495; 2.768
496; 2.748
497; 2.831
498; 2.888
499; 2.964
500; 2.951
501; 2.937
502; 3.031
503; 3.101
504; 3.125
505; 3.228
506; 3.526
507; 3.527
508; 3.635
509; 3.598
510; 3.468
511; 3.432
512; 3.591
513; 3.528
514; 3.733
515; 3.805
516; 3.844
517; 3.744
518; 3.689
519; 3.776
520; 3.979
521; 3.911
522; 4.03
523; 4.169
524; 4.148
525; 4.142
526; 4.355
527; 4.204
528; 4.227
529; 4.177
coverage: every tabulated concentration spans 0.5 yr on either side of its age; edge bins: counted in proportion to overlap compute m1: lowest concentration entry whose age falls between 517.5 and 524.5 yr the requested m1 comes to 3.689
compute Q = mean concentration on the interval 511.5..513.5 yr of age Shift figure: 3.56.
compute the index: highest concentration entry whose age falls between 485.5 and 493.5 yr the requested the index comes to 3.208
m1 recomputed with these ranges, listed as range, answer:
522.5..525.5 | 4.142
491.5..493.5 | 2.73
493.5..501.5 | 2.748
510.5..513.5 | 3.432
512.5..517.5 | 3.528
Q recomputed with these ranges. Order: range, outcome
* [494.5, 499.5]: 2.84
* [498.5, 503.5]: 3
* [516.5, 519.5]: 3.74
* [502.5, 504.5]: 3.11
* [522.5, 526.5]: 4.2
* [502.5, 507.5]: 3.3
